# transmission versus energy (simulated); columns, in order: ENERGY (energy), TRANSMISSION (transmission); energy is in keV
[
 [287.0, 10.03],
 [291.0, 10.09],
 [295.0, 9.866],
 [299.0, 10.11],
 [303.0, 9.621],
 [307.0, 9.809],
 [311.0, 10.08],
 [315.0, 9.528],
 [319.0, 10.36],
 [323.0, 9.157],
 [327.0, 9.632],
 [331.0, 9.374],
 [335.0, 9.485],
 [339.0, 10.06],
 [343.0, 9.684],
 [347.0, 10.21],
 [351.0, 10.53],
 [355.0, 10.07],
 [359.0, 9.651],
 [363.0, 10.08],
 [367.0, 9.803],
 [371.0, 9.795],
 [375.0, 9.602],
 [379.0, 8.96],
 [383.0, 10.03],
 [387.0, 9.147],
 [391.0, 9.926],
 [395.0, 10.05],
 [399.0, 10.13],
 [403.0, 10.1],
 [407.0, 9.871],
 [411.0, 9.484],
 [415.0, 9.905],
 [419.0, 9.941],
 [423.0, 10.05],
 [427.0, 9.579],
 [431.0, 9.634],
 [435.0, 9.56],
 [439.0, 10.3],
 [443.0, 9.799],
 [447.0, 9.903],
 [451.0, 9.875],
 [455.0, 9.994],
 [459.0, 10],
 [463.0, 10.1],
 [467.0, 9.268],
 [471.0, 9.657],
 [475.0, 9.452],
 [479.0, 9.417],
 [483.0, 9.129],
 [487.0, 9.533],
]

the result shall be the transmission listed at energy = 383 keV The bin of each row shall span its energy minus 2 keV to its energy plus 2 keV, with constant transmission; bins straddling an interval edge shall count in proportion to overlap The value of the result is 10.03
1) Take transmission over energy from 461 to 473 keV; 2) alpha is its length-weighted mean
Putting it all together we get 9.68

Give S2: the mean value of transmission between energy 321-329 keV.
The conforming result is 9.39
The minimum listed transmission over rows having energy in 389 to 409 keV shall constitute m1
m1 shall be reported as 9.871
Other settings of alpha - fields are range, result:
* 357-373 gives 9.83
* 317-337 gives 9.6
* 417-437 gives 9.75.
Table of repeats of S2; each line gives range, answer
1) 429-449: 9.84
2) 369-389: 9.51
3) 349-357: 10.3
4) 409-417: 9.69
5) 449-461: 9.96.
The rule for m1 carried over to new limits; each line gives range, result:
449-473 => 9.268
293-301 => 9.866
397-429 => 9.484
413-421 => 9.905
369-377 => 9.602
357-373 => 9.651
